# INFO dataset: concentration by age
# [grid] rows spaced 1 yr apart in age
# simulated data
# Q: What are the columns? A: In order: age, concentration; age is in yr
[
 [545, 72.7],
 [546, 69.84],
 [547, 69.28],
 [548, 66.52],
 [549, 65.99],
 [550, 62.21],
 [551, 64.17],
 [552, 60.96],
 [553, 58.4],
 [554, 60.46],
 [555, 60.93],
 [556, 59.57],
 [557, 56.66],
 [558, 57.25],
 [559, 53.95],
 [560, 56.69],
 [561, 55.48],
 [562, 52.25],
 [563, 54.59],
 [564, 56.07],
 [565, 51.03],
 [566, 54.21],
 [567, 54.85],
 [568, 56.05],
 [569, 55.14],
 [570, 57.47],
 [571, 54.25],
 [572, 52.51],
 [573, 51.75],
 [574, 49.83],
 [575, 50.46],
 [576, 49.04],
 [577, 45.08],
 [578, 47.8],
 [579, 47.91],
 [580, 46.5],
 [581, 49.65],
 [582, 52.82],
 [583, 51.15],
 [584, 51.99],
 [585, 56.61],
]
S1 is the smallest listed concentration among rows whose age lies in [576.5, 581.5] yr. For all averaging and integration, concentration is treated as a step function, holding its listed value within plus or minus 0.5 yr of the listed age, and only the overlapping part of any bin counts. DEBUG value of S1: 45.08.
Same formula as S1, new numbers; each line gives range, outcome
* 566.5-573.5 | 51.75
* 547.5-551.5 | 62.21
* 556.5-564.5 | 52.25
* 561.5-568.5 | 51.03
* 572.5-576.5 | 49.04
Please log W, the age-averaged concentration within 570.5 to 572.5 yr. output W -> 53.4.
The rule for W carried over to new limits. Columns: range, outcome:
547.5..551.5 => 64.7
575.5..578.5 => 47.3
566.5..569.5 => 55.3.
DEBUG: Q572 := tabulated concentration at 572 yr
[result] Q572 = 52.51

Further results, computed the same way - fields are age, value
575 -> 50.46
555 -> 60.93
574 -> 49.83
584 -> 51.99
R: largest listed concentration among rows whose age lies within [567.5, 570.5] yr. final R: 57.47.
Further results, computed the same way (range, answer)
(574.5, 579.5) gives 50.46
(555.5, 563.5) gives 59.57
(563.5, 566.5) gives 56.07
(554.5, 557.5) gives 60.93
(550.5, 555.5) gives 64.17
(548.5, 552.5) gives 65.99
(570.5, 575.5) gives 54.25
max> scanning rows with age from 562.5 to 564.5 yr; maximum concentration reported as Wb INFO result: 56.07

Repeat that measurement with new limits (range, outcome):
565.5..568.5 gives 56.05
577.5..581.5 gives 49.65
